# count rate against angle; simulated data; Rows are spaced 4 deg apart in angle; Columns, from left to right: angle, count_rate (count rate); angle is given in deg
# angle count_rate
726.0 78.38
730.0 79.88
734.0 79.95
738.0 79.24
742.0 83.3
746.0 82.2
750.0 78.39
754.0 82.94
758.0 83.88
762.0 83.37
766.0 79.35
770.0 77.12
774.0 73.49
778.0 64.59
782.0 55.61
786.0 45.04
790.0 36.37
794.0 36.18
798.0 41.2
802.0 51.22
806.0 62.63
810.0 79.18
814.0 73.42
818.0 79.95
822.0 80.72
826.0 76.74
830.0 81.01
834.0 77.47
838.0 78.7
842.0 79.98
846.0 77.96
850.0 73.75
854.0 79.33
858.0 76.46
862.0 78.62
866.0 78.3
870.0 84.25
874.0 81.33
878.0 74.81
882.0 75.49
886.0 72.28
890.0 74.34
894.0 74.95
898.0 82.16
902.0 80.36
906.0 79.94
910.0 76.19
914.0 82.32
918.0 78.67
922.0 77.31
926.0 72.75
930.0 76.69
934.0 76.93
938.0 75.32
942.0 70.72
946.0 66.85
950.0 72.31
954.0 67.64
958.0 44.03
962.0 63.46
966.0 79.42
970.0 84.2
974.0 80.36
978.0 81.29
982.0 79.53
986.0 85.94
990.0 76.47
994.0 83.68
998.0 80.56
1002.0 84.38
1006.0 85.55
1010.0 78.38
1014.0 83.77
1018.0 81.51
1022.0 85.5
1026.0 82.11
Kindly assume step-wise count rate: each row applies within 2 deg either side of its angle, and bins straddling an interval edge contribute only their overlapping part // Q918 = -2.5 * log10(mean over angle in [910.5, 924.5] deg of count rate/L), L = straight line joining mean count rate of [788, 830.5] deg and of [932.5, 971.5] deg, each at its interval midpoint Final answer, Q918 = -0.16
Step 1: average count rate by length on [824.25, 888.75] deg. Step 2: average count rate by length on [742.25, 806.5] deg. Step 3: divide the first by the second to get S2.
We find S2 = 1.20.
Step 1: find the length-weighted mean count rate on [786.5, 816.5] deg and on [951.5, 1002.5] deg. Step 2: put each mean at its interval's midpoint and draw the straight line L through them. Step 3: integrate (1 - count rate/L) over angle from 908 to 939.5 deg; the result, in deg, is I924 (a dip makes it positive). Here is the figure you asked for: -3.5 deg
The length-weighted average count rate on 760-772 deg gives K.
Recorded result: 79.9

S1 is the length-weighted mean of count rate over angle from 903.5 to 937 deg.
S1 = 77.6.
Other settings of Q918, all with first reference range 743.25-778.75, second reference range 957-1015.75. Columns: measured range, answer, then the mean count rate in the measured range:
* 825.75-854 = 0.010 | 78.1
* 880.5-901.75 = 0.036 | 76.2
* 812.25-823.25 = 0.013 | 78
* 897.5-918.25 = -0.016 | 79.9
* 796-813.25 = 0.304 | 59.6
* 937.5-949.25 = 0.119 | 70.6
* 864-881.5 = -0.007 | 79.3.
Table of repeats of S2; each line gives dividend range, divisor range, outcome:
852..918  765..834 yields 1.21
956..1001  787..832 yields 1.21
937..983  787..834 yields 1.13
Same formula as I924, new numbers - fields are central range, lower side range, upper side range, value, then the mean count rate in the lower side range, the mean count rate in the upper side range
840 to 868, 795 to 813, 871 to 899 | -3.4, 58.1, 76.6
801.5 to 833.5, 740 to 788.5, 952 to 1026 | 0.2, 73.7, 78.2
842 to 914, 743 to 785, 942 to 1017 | -1.8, 75.5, 76.5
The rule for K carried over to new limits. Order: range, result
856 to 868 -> 77.8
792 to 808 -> 47.8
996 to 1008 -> 83.5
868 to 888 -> 77.6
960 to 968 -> 71.4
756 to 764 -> 83.6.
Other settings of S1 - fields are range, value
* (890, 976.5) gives 74.4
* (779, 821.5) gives 57.1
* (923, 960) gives 69.5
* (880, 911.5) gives 77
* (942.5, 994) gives 73.8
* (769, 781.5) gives 69.4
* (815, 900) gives 78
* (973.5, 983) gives 80.5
